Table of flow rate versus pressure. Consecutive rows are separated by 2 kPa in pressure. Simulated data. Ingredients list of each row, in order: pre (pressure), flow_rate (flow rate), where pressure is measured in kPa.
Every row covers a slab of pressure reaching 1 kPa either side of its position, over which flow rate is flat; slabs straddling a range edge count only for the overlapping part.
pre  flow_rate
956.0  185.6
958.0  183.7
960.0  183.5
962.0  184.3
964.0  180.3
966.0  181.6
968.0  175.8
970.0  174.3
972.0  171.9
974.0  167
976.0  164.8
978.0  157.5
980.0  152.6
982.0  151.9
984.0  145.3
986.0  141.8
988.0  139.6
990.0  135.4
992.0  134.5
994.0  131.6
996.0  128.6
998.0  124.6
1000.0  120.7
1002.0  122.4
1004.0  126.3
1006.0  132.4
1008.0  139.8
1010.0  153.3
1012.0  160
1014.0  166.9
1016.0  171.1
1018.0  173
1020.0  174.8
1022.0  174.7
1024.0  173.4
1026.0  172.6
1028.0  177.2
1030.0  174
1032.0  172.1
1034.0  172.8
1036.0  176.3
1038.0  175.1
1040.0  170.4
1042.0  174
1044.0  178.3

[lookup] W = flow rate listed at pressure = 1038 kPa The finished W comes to 175.1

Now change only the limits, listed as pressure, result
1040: 170.4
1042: 174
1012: 160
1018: 173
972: 171.9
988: 139.6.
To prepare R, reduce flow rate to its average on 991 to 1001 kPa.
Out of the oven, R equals 128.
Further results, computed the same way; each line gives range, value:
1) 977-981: 155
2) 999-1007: 125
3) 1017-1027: 174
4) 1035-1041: 174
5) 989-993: 135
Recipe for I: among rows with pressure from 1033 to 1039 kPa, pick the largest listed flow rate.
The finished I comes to 176.3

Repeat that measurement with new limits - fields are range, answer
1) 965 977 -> 181.6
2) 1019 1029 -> 177.2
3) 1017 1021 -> 174.8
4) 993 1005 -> 131.6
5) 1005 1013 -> 160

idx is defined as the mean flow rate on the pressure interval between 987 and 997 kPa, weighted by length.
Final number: 134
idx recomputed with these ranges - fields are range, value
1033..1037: 175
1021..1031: 174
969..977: 170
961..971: 179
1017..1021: 174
